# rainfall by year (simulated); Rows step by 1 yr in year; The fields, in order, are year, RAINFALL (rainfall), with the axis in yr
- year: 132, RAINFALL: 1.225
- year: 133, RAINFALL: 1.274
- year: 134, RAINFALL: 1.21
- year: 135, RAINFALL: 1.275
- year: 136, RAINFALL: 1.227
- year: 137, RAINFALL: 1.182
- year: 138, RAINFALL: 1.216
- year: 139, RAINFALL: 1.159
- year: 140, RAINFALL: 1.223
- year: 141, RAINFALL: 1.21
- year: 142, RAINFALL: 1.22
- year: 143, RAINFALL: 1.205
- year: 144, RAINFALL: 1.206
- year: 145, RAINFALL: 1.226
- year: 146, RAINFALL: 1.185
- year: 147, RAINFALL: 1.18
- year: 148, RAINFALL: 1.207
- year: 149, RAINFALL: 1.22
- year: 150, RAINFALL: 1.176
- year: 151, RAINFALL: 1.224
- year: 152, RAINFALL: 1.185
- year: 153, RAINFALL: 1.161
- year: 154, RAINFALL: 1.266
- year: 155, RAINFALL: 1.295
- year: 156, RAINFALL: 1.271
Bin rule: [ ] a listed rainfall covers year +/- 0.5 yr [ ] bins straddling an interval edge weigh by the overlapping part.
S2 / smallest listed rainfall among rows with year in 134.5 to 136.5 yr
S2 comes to 1.227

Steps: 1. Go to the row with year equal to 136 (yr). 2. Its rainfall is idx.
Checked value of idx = 1.227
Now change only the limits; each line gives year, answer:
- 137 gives 1.182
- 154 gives 1.266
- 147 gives 1.18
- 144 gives 1.206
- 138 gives 1.216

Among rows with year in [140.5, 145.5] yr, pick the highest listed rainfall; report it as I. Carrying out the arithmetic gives 1.226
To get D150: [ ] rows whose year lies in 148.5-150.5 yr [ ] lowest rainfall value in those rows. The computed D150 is 1.176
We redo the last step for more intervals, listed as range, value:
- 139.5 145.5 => 1.205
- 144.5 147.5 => 1.18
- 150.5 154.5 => 1.161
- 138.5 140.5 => 1.159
